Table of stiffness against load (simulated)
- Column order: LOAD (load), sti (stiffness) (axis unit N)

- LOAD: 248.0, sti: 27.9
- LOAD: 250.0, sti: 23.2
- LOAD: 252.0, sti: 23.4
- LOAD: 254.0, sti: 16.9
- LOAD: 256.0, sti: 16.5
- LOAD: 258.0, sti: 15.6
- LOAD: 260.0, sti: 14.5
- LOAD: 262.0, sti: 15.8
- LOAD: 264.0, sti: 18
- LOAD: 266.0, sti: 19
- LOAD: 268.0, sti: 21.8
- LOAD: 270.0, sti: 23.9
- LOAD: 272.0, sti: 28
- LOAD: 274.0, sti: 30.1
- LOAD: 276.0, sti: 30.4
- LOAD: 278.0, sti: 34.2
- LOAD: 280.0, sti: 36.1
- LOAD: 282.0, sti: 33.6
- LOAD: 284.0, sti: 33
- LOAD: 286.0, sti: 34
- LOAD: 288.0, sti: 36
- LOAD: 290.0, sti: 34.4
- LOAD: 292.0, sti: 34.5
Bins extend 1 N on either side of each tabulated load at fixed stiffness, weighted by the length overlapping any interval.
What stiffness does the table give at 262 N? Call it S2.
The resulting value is 15.8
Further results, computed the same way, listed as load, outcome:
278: 34.2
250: 23.2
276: 30.4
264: 18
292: 34.5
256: 16.5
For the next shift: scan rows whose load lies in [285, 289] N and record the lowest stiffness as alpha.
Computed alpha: 34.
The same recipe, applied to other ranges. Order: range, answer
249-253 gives 23.2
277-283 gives 33.6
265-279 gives 19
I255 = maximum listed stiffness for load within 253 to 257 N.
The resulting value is 16.9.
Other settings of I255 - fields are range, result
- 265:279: 34.2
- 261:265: 18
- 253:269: 21.8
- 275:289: 36.1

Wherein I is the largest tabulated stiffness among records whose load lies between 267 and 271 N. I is 23.9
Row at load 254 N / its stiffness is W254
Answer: 16.9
